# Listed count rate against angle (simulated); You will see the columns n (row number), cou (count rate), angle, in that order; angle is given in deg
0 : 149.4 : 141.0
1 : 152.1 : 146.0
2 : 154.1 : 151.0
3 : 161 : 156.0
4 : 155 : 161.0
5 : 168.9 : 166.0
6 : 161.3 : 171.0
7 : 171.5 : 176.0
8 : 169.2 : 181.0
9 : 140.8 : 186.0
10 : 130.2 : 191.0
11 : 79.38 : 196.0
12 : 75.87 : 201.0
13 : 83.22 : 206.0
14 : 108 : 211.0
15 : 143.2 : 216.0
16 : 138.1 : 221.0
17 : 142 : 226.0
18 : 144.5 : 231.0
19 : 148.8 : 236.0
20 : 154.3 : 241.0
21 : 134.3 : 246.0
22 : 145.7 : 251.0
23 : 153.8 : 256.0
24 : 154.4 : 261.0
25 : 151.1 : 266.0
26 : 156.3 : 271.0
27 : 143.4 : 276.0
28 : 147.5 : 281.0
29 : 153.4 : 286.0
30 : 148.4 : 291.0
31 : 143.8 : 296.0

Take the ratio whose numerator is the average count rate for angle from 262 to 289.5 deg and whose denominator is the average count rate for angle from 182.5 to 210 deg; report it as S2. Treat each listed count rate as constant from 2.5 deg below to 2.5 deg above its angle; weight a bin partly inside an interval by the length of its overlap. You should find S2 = 1.44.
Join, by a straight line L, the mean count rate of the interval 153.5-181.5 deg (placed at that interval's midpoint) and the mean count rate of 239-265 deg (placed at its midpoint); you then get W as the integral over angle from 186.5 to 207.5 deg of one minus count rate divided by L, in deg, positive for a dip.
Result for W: 8.2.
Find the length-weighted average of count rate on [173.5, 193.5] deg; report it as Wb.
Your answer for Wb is 153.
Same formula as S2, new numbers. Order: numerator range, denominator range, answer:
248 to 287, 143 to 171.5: 0.95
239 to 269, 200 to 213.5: 1.65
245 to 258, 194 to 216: 1.56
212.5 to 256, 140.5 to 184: 0.89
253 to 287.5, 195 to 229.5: 1.35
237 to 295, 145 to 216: 1.09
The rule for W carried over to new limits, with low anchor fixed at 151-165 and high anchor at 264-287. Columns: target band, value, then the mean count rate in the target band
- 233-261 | 0.8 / 148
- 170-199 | 3.1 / 140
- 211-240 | 2.4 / 141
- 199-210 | 5.1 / 83.6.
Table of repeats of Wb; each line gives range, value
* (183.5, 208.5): 102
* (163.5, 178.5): 167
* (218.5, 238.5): 143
